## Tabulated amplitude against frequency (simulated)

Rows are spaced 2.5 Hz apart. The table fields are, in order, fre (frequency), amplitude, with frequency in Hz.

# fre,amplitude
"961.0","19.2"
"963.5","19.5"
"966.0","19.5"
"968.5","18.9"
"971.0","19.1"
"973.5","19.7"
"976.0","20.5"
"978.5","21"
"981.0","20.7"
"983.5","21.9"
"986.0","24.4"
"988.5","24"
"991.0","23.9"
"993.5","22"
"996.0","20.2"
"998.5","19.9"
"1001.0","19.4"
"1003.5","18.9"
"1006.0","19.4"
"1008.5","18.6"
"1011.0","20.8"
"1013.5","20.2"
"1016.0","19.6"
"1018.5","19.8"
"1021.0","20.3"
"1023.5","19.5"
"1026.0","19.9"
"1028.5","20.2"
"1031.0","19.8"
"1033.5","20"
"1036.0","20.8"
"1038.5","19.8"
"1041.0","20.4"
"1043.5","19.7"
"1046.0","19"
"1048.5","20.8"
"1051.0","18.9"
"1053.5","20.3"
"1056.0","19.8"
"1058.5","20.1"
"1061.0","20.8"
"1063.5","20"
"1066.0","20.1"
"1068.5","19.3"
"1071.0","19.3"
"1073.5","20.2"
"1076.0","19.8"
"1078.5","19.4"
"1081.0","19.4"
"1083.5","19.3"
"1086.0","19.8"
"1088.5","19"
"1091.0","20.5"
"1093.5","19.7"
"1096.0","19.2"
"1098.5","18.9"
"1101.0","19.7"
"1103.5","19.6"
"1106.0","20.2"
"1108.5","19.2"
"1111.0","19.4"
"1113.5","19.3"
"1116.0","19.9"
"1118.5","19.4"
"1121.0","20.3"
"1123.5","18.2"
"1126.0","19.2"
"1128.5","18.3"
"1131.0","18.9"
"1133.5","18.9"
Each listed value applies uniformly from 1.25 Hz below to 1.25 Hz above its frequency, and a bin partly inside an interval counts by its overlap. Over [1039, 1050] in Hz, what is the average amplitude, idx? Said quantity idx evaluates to 19.9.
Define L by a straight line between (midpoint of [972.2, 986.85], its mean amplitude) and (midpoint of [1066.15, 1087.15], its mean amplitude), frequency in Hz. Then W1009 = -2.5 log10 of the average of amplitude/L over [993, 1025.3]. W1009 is 0.049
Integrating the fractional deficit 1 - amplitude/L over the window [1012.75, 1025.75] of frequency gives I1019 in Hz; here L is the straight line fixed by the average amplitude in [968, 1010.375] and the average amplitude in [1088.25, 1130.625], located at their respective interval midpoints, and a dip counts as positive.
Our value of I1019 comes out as 0.4 Hz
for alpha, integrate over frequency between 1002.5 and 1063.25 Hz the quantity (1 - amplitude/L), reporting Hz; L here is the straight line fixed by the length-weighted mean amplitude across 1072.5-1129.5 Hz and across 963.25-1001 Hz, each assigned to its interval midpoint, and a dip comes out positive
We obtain 1.3 Hz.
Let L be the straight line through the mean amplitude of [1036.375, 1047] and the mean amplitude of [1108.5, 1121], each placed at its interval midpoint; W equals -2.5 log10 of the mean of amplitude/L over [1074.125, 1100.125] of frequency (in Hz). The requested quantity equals 0.008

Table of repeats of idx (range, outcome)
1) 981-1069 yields 20.4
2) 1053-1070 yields 20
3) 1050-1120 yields 19.7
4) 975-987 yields 21.7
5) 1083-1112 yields 19.5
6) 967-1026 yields 20.5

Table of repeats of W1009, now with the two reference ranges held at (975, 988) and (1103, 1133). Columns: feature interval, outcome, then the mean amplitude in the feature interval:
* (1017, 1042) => 0.05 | 20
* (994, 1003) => 0.08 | 19.9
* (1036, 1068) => 0.03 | 20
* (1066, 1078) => 0.03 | 19.7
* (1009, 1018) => 0.06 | 20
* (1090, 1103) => 0.01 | 19.6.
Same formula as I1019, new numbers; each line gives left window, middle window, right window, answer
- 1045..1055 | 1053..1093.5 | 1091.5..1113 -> -0.3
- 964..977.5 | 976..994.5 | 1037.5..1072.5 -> -2.6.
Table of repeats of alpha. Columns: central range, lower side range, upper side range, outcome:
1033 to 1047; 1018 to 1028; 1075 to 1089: -0.1 Hz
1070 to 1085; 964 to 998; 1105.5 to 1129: 0.2 Hz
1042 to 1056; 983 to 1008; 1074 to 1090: 0.3 Hz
